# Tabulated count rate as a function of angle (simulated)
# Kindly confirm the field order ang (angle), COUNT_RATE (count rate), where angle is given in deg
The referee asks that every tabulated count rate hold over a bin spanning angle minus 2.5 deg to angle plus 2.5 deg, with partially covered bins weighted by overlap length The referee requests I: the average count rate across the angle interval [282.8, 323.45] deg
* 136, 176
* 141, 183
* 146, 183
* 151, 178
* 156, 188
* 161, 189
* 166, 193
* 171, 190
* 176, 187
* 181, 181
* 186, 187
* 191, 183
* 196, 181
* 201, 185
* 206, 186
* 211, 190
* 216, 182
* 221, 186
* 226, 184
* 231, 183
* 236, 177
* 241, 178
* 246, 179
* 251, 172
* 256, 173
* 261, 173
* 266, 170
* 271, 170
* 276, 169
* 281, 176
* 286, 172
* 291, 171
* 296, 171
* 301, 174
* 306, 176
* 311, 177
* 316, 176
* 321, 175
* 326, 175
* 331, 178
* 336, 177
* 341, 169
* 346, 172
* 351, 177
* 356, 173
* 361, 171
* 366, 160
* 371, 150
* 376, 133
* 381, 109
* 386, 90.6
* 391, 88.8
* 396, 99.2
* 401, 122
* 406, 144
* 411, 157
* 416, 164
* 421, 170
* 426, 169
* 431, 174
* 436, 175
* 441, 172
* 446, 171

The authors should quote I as 174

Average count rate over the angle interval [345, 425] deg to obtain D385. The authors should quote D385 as 142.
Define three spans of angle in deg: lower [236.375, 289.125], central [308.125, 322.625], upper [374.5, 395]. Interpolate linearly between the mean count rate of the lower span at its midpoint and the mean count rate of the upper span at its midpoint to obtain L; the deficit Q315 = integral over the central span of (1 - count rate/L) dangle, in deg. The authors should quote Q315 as -3.3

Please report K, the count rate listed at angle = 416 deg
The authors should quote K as 164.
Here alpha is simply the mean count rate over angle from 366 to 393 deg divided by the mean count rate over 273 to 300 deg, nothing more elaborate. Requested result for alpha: 0.69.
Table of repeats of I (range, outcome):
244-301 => 172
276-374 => 172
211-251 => 181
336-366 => 172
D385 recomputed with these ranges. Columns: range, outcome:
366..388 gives 126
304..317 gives 176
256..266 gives 172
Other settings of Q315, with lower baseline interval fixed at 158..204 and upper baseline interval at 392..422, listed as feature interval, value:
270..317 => -3.1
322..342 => -2.7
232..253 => -0.5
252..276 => -0.4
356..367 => -1.5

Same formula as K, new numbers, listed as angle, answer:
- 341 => 169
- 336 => 177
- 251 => 172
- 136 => 176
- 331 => 178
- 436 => 175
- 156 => 188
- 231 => 183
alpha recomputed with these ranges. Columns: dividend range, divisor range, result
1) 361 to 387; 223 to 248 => 0.75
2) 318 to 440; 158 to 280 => 0.85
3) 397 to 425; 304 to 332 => 0.85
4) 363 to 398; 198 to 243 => 0.65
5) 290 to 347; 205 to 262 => 0.97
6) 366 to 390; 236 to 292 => 0.71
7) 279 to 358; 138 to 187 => 0.94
